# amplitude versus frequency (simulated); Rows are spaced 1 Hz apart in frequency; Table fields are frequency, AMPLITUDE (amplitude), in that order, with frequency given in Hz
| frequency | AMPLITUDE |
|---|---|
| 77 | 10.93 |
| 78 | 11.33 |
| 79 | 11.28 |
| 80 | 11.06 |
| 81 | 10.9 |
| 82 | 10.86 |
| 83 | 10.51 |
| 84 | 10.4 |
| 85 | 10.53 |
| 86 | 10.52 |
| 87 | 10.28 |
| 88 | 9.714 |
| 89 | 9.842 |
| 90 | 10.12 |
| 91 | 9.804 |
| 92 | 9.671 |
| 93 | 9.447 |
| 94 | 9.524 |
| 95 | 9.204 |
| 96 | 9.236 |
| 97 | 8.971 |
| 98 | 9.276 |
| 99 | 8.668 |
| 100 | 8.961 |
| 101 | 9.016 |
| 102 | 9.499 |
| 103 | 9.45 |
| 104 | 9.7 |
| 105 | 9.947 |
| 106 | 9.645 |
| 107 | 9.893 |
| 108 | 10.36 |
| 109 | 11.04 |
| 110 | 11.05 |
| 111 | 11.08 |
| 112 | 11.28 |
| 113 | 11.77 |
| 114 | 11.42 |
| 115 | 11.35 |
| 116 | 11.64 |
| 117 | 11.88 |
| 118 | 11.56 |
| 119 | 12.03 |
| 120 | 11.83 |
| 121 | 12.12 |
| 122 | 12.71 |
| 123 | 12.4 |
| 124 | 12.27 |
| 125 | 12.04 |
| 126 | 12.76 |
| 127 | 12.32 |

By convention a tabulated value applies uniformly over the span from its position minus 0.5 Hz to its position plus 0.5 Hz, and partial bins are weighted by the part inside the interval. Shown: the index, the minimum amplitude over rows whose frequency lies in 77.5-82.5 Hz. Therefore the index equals 10.86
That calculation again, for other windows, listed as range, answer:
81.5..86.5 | 10.4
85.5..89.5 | 9.714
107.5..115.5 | 10.36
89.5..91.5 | 9.804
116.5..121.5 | 11.56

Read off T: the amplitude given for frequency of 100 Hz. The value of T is 8.961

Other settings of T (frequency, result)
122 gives 12.71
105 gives 9.947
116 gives 11.64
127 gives 12.32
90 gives 10.12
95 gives 9.204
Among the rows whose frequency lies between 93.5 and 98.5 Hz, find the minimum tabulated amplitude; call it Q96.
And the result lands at 8.971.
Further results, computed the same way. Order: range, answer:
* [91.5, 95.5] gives 9.204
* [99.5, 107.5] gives 8.961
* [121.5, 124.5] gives 12.27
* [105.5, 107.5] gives 9.645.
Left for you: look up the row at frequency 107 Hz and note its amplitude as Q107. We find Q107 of 9.893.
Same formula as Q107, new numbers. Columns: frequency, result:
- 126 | 12.76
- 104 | 9.7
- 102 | 9.499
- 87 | 10.28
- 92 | 9.671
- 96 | 9.236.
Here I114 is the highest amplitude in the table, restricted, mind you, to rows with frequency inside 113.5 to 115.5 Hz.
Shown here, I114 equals 11.42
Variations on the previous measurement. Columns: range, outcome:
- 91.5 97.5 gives 9.671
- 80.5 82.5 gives 10.9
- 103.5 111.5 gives 11.08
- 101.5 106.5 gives 9.947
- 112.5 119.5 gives 12.03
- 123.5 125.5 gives 12.27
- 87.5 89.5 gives 9.842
